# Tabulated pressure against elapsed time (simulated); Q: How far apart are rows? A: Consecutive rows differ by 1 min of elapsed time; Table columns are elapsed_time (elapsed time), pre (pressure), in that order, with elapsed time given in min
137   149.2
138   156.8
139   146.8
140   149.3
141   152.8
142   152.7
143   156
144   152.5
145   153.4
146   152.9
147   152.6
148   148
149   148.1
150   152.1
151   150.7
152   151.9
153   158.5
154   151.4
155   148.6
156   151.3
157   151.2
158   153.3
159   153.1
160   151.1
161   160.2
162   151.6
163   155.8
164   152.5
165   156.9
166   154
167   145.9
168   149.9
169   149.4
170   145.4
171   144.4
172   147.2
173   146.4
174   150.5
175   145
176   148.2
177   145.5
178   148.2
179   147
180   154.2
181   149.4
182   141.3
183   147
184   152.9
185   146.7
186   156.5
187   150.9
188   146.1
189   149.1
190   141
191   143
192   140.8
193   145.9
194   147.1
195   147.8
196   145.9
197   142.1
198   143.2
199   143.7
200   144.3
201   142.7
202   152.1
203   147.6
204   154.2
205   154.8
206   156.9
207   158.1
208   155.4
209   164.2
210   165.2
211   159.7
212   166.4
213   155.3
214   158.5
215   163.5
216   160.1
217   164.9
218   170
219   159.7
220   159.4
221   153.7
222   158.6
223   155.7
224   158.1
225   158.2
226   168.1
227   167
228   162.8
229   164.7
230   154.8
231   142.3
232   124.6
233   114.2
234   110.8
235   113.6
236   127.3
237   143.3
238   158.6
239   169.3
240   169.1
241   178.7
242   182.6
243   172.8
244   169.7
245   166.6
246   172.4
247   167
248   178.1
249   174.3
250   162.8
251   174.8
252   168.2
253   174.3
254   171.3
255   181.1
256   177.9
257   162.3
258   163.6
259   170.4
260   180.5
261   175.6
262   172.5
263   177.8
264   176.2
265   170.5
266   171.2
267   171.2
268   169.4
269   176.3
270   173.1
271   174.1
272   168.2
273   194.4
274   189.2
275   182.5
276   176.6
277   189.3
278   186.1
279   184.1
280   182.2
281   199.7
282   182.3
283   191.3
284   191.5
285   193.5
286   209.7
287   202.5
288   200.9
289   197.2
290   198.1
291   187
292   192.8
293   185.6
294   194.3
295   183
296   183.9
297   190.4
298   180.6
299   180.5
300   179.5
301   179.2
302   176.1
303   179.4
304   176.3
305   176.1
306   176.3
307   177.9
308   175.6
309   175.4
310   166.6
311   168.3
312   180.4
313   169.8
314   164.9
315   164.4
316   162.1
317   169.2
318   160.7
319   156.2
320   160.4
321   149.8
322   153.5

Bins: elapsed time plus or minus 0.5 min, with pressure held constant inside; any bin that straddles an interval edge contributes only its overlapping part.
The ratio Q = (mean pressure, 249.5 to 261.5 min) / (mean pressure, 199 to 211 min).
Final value 1.1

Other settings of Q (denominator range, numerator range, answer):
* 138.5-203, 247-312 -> 1.21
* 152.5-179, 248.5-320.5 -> 1.19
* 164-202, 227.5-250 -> 1.06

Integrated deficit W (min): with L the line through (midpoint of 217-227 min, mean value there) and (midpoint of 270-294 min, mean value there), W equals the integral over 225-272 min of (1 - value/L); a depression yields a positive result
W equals 2.55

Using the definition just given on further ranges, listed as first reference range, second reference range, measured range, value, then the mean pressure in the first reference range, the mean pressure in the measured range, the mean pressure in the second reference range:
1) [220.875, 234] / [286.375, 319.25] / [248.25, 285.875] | -2.8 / 151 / 178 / 179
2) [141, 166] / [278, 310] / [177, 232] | 3.9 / 153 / 153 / 186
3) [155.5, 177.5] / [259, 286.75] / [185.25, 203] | 1.4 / 150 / 146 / 182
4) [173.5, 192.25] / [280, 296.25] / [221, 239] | 2.2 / 148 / 147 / 193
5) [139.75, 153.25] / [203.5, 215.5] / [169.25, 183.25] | 0.8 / 152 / 147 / 159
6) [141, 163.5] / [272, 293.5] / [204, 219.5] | 0.9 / 153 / 161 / 191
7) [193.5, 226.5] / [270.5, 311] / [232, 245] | 1.2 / 156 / 150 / 185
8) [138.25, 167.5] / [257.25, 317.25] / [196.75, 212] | 1.0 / 152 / 153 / 181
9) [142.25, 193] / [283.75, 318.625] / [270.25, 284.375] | -0.7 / 150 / 185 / 181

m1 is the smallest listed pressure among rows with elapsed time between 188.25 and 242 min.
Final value 110.8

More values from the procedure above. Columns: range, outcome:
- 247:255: 162.8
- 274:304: 176.1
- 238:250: 158.6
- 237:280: 143.3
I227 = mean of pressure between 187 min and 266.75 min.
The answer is 158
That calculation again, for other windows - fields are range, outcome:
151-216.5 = 151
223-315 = 173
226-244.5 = 152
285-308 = 187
